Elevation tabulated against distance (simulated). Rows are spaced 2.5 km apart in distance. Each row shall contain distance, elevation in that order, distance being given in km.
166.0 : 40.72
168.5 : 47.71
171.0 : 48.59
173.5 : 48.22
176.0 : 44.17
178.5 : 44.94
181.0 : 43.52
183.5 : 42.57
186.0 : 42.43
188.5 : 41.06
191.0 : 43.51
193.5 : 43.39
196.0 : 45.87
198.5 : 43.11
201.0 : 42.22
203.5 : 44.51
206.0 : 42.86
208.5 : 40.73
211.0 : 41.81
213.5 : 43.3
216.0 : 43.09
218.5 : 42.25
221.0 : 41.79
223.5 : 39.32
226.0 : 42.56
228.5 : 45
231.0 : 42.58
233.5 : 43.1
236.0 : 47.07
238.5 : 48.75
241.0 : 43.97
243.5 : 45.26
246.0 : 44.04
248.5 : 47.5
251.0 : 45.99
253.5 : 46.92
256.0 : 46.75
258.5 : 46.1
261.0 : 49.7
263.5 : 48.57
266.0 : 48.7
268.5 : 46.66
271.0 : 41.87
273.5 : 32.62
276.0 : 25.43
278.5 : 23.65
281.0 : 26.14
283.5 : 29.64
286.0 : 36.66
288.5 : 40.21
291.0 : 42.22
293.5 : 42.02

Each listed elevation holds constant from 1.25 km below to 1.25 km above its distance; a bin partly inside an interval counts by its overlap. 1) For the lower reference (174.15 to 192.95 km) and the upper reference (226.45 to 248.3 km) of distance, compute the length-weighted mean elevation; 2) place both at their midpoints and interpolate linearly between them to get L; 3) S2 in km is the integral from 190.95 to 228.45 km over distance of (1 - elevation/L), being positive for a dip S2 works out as 1.2 km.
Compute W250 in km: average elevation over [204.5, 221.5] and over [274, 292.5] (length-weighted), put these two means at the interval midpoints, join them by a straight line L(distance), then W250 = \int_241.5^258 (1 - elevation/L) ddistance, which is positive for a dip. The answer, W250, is -4.0 km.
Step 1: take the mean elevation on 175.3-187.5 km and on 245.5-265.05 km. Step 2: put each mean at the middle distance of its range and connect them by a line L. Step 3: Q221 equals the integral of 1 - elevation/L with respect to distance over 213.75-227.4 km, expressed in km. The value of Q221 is 1.03 km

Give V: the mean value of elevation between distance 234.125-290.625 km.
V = 41.5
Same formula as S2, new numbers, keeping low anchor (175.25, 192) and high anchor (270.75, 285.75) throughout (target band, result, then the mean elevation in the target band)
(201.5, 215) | -1.0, 42.6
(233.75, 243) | -2.8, 46.1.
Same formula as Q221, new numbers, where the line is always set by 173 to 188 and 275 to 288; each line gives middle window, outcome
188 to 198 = -0.4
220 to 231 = -1.5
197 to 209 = -0.7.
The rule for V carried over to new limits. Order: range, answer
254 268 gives 47.8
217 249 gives 44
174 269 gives 44.4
